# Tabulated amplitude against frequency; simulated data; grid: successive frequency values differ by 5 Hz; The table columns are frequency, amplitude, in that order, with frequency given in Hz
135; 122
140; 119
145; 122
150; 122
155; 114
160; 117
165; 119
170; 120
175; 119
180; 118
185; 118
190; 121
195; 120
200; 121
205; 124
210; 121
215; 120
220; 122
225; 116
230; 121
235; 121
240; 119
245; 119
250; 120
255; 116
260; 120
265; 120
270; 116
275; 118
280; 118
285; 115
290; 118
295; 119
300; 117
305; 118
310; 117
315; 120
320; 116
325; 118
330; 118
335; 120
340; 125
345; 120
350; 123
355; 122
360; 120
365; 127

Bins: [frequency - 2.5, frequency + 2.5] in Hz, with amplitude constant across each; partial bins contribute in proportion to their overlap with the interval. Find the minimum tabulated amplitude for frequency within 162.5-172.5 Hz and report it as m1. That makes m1 119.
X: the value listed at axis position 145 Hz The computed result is 122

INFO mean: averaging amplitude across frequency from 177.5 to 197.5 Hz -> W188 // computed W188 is 119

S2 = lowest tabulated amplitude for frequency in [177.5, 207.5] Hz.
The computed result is 118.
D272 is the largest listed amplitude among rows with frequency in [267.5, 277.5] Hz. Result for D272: 118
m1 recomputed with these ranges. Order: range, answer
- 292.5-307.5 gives 117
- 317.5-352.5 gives 116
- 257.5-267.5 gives 120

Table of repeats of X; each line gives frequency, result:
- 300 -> 117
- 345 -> 120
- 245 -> 119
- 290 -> 118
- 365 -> 127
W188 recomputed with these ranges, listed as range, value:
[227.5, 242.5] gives 120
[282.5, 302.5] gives 117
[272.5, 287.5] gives 117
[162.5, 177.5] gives 119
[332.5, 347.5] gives 122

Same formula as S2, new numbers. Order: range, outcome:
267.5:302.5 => 115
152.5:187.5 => 114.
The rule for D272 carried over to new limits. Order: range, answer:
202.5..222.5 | 124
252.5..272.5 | 120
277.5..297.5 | 119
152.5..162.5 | 117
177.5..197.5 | 121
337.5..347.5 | 125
